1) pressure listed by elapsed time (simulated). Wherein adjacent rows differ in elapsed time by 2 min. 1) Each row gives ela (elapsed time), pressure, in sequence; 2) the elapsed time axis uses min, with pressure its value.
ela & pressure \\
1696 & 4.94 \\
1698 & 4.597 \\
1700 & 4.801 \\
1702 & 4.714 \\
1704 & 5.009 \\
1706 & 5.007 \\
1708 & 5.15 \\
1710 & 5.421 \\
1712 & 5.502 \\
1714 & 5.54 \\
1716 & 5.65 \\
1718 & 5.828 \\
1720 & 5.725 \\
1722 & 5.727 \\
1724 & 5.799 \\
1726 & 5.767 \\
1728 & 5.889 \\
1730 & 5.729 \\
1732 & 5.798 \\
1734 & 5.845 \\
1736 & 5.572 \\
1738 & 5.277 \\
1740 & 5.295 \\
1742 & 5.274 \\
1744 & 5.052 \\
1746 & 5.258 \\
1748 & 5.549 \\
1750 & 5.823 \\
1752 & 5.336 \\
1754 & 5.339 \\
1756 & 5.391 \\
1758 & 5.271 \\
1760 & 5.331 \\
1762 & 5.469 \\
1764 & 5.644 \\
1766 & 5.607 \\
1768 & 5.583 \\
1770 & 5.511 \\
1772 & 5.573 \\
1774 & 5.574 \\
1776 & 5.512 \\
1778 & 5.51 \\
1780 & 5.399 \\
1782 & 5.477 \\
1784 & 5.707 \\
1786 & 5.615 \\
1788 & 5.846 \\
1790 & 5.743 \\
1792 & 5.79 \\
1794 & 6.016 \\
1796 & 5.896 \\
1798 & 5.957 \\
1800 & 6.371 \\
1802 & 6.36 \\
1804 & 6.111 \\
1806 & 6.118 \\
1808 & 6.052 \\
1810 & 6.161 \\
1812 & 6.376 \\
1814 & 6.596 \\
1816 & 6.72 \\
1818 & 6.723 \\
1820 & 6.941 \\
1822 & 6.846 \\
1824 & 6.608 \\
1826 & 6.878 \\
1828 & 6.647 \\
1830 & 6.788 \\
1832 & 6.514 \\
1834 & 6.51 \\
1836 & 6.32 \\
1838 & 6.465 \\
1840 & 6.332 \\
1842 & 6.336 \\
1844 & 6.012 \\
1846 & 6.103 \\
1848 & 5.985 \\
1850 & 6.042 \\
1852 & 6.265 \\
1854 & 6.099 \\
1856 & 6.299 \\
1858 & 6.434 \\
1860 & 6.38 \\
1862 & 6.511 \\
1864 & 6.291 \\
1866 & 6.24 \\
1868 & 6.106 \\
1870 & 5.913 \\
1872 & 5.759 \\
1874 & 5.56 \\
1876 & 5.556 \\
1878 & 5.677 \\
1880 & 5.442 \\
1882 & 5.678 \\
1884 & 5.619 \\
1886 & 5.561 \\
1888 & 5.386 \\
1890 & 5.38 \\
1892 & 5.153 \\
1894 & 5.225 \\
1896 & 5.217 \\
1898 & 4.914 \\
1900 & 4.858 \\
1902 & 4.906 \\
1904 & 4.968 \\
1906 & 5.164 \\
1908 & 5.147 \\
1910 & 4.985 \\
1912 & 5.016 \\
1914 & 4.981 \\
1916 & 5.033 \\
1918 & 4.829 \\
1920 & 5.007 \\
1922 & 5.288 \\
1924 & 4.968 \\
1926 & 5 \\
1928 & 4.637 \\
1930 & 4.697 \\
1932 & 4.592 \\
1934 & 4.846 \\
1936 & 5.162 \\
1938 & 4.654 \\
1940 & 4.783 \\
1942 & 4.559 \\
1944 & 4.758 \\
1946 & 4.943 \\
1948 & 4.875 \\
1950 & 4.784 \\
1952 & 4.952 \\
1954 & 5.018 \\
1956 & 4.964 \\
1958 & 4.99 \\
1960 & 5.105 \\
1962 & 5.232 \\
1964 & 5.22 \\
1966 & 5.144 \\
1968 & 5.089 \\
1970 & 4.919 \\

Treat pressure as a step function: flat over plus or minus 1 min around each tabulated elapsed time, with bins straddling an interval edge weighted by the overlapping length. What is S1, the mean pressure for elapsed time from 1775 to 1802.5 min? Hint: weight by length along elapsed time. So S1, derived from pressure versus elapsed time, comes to 5.79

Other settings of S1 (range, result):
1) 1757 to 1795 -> 5.59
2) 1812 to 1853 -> 6.48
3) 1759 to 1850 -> 6.08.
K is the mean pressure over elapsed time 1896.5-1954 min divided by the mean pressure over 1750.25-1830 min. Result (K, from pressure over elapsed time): 0.8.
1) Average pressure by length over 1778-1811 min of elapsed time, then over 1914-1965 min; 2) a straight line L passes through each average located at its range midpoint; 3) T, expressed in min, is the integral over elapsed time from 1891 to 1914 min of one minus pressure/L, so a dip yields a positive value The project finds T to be 0.5 min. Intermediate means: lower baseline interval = 5.9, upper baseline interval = 4.92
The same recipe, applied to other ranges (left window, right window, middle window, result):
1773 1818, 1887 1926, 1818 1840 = -3.6 min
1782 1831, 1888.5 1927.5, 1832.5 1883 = -3.9 min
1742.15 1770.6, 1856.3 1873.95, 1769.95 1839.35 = -4.7 min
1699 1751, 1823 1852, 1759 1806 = 1.7 min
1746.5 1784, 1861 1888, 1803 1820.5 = -2.4 min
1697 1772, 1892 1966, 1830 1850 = -4.3 min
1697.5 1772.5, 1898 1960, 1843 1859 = -3.2 min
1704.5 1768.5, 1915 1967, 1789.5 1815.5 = -4.0 min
